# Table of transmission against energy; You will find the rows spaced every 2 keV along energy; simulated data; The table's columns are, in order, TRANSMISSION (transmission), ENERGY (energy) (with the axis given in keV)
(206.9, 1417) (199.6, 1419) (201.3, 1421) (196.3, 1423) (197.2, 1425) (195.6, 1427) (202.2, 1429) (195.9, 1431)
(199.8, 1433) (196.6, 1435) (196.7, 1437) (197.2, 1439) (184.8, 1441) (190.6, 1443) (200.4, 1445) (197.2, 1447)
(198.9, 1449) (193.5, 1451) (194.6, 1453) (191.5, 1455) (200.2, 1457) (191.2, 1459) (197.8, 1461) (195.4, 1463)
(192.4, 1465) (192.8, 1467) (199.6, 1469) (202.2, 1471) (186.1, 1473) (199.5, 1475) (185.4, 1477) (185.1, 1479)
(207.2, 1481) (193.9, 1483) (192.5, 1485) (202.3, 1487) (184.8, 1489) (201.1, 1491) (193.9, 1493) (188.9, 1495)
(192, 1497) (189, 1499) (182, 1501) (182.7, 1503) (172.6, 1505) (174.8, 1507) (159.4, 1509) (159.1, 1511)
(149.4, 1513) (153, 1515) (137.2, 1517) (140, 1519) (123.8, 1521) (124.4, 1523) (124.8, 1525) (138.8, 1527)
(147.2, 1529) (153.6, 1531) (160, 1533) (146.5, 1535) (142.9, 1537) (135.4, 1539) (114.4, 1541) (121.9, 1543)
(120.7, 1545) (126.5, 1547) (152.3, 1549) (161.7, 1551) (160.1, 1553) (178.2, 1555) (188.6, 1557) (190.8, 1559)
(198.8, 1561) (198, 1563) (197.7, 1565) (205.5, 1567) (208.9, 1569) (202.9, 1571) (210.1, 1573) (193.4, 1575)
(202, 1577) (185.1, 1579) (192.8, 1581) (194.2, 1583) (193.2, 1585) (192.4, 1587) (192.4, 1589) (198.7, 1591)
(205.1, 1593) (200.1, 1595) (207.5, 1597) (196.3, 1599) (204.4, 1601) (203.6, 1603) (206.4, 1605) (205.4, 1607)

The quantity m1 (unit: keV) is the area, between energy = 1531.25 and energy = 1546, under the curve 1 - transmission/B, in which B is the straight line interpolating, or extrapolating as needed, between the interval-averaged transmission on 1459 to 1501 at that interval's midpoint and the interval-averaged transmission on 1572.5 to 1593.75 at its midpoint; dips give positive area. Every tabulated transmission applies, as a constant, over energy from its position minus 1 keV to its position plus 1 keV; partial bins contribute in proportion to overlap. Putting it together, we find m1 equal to 4.5 keV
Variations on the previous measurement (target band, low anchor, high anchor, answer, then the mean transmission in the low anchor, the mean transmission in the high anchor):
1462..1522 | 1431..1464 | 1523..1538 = -4.52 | 195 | 143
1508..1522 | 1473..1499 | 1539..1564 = 2.52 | 193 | 158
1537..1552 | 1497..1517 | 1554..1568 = 4.22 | 169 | 194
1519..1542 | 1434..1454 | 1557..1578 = 7.08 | 195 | 200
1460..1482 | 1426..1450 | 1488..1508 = -0.48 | 196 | 186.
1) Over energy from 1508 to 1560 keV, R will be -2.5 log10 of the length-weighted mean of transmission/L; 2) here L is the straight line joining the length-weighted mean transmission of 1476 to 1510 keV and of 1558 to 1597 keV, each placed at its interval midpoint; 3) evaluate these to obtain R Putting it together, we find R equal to 0.30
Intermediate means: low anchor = 188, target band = 147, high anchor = 198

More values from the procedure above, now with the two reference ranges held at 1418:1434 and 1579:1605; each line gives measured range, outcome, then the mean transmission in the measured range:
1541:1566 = 0.205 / 164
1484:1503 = 0.039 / 191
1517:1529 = 0.439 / 132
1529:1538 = 0.300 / 150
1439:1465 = 0.021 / 195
